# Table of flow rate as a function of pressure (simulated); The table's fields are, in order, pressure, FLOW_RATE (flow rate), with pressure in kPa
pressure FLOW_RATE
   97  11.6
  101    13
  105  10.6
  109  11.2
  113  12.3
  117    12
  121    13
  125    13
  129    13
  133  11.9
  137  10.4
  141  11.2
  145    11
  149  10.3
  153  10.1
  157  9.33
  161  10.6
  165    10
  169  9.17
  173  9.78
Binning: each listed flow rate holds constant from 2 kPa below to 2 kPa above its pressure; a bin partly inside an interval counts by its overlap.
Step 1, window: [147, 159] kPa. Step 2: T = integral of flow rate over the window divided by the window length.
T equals 9.91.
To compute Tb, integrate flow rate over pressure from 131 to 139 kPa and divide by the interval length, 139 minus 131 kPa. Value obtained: 11.2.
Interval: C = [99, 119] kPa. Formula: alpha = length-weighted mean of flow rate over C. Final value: 11.8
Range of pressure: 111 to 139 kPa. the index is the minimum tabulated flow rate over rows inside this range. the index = 10.4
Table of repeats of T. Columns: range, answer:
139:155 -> 10.6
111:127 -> 12.6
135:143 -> 10.8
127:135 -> 12.4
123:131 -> 13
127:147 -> 11.5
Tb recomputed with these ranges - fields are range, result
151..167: 10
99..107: 11.8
